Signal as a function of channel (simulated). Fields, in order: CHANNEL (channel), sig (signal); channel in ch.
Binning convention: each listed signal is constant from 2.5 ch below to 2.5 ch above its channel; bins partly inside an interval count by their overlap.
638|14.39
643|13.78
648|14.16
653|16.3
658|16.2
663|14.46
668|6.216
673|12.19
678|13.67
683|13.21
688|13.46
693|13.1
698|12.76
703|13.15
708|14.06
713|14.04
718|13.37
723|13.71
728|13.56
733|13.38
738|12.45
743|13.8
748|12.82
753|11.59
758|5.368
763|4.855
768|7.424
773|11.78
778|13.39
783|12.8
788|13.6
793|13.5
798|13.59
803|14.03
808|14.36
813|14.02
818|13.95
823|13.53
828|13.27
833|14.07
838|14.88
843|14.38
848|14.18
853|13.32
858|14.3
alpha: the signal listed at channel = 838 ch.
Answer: 14.88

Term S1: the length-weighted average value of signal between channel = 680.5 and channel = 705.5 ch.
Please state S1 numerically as 13.1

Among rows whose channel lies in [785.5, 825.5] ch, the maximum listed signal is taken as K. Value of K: 14.36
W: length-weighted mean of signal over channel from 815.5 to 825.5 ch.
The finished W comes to 13.7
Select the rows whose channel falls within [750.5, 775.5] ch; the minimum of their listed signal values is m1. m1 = 4.855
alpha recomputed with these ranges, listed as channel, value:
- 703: 13.15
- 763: 4.855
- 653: 16.3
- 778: 13.39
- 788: 13.6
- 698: 12.76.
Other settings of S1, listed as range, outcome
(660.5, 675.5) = 11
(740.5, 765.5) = 9.69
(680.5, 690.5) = 13.3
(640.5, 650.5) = 14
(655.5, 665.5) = 15.3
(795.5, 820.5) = 14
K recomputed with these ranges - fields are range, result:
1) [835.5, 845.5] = 14.88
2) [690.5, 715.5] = 14.06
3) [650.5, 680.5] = 16.3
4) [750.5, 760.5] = 11.59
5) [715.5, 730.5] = 13.71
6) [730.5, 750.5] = 13.8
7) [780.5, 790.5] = 13.6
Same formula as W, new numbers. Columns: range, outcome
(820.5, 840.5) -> 13.9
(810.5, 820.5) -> 14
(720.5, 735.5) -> 13.6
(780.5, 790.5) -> 13.2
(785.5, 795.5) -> 13.6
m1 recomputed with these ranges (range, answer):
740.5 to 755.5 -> 11.59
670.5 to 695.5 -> 12.19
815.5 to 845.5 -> 13.27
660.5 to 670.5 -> 6.216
